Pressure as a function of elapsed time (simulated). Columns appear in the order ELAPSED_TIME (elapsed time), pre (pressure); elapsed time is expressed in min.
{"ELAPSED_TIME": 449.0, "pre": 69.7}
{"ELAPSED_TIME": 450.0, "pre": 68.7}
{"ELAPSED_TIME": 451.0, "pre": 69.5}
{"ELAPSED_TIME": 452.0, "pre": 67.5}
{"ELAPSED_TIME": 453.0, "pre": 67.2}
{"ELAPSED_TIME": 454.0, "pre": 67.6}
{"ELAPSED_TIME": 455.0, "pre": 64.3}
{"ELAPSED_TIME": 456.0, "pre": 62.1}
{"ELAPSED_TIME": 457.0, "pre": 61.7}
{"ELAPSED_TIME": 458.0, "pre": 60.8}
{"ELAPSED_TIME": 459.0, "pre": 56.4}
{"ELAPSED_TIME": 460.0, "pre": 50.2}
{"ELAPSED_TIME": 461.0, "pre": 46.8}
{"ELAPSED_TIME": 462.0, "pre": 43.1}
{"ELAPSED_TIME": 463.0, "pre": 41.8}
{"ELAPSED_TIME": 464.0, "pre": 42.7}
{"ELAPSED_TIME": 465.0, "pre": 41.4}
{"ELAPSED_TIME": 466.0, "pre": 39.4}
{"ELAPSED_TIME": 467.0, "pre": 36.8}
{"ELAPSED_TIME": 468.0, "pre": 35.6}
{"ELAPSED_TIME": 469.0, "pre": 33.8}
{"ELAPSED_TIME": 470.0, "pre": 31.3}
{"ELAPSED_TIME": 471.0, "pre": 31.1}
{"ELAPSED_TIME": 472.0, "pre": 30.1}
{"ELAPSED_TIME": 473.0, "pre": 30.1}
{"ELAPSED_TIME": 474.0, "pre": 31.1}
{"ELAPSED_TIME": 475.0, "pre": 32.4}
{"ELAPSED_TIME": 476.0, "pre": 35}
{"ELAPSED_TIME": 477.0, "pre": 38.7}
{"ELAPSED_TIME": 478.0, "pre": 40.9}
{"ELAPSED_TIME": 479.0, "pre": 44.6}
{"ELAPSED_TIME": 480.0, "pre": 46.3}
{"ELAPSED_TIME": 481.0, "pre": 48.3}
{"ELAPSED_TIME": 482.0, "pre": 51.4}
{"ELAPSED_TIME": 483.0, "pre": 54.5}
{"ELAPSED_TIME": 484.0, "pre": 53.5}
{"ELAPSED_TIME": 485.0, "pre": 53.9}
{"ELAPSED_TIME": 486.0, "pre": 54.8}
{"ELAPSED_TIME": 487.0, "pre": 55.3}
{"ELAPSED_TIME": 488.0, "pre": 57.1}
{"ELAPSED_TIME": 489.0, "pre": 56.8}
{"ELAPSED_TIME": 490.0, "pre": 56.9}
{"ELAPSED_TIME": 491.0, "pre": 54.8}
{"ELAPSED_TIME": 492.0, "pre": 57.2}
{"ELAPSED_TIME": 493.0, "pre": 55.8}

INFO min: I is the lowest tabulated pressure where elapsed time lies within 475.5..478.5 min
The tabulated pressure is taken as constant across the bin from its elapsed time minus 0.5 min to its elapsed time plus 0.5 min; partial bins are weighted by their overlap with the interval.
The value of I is 35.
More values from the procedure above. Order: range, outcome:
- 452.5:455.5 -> 64.3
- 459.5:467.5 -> 36.8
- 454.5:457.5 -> 61.7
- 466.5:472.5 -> 30.1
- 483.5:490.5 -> 53.5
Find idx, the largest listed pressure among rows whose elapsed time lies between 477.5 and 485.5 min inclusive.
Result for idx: 54.5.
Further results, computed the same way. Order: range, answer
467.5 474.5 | 35.6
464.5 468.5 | 41.4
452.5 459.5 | 67.6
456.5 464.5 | 61.7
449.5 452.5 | 69.5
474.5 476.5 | 35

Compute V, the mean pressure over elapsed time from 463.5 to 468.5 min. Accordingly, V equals 39.2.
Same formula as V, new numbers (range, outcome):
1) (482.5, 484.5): 54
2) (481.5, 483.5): 53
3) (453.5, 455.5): 65.9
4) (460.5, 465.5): 43.2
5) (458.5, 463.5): 47.7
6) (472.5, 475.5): 31.2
